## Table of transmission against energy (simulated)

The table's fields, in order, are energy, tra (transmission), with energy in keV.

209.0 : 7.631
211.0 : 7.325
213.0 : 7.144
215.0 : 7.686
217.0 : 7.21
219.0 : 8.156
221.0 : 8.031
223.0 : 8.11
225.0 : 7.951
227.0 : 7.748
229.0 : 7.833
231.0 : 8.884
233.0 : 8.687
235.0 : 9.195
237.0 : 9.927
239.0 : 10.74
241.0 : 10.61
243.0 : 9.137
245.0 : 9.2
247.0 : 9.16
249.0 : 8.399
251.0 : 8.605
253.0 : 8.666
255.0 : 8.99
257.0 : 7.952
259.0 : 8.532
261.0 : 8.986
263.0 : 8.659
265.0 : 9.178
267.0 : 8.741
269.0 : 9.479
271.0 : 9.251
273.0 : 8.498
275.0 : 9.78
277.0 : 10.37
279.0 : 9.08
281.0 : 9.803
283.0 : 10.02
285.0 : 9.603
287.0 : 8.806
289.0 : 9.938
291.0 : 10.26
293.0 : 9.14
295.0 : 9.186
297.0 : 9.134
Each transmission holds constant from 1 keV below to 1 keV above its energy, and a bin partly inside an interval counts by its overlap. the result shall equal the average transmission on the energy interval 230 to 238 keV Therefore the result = 9.17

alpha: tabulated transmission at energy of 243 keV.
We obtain 9.137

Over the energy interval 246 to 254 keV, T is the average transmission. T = 8.71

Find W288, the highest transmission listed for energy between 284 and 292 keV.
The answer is 10.26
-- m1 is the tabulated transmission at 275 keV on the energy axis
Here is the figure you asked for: 9.78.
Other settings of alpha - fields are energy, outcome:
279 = 9.08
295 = 9.186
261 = 8.986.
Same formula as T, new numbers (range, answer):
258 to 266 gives 8.84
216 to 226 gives 7.89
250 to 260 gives 8.55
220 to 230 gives 7.93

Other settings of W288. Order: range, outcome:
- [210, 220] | 8.156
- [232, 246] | 10.74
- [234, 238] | 9.927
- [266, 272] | 9.479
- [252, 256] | 8.99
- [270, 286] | 10.37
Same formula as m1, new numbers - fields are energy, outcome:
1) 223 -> 8.11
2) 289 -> 9.938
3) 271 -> 9.251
